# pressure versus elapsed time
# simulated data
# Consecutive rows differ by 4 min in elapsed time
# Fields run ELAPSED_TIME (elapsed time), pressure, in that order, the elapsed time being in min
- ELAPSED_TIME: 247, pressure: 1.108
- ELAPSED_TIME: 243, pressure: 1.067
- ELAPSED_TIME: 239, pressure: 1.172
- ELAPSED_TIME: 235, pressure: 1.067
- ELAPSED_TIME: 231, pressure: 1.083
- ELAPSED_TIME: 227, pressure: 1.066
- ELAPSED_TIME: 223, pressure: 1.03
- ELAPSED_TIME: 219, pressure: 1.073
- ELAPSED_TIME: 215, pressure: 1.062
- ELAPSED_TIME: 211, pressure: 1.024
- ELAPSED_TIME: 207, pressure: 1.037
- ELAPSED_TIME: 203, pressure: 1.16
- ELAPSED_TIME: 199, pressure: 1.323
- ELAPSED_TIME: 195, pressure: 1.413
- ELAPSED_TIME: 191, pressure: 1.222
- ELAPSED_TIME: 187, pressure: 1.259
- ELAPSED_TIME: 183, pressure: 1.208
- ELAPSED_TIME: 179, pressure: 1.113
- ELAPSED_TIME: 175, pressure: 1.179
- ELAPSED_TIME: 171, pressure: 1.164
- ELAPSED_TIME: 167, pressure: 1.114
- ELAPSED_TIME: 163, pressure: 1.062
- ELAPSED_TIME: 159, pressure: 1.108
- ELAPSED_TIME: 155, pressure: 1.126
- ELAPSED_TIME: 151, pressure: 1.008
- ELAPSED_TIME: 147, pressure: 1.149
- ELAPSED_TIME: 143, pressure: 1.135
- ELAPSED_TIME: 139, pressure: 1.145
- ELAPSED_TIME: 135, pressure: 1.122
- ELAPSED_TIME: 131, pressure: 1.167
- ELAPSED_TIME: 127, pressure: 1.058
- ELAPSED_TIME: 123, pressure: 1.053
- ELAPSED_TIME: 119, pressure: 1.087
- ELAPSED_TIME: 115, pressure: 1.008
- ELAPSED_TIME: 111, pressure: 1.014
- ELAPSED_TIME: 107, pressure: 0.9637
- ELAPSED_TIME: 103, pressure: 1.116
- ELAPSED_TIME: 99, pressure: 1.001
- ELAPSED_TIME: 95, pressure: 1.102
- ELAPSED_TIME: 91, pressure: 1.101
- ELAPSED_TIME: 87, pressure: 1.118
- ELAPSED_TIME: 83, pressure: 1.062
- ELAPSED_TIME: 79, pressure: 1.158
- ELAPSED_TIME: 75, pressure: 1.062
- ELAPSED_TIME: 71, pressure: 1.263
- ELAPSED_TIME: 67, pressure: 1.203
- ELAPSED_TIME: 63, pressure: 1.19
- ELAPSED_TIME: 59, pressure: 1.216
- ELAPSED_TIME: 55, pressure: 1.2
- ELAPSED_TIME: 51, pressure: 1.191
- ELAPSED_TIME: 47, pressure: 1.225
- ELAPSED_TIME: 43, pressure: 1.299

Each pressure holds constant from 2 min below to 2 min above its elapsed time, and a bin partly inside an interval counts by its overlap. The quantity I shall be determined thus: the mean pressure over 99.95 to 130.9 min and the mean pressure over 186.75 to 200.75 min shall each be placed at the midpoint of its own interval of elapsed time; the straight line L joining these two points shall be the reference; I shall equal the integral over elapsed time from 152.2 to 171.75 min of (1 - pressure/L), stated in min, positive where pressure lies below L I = 1.57 min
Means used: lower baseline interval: 1.05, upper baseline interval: 1.31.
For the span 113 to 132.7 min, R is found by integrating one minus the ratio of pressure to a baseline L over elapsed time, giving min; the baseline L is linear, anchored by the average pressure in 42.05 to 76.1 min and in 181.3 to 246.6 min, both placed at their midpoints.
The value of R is 1.8 min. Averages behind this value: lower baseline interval 1.21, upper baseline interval 1.14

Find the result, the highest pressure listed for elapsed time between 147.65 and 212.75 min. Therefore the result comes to 1.413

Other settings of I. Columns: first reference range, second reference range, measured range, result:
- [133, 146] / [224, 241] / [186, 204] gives -2.8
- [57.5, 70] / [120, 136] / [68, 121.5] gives 3.3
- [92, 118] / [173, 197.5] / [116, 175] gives 1.5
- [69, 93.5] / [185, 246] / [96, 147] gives 2.4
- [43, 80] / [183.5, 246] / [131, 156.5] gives 1.0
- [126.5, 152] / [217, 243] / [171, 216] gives -3.6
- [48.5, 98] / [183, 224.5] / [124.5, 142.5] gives 0.6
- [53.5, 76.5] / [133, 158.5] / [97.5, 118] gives 2.2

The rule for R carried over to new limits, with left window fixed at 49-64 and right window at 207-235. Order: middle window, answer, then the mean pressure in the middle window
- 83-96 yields 0.78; 1.1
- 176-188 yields -1.07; 1.19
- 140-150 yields -0.06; 1.13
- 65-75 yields -0.09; 1.2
